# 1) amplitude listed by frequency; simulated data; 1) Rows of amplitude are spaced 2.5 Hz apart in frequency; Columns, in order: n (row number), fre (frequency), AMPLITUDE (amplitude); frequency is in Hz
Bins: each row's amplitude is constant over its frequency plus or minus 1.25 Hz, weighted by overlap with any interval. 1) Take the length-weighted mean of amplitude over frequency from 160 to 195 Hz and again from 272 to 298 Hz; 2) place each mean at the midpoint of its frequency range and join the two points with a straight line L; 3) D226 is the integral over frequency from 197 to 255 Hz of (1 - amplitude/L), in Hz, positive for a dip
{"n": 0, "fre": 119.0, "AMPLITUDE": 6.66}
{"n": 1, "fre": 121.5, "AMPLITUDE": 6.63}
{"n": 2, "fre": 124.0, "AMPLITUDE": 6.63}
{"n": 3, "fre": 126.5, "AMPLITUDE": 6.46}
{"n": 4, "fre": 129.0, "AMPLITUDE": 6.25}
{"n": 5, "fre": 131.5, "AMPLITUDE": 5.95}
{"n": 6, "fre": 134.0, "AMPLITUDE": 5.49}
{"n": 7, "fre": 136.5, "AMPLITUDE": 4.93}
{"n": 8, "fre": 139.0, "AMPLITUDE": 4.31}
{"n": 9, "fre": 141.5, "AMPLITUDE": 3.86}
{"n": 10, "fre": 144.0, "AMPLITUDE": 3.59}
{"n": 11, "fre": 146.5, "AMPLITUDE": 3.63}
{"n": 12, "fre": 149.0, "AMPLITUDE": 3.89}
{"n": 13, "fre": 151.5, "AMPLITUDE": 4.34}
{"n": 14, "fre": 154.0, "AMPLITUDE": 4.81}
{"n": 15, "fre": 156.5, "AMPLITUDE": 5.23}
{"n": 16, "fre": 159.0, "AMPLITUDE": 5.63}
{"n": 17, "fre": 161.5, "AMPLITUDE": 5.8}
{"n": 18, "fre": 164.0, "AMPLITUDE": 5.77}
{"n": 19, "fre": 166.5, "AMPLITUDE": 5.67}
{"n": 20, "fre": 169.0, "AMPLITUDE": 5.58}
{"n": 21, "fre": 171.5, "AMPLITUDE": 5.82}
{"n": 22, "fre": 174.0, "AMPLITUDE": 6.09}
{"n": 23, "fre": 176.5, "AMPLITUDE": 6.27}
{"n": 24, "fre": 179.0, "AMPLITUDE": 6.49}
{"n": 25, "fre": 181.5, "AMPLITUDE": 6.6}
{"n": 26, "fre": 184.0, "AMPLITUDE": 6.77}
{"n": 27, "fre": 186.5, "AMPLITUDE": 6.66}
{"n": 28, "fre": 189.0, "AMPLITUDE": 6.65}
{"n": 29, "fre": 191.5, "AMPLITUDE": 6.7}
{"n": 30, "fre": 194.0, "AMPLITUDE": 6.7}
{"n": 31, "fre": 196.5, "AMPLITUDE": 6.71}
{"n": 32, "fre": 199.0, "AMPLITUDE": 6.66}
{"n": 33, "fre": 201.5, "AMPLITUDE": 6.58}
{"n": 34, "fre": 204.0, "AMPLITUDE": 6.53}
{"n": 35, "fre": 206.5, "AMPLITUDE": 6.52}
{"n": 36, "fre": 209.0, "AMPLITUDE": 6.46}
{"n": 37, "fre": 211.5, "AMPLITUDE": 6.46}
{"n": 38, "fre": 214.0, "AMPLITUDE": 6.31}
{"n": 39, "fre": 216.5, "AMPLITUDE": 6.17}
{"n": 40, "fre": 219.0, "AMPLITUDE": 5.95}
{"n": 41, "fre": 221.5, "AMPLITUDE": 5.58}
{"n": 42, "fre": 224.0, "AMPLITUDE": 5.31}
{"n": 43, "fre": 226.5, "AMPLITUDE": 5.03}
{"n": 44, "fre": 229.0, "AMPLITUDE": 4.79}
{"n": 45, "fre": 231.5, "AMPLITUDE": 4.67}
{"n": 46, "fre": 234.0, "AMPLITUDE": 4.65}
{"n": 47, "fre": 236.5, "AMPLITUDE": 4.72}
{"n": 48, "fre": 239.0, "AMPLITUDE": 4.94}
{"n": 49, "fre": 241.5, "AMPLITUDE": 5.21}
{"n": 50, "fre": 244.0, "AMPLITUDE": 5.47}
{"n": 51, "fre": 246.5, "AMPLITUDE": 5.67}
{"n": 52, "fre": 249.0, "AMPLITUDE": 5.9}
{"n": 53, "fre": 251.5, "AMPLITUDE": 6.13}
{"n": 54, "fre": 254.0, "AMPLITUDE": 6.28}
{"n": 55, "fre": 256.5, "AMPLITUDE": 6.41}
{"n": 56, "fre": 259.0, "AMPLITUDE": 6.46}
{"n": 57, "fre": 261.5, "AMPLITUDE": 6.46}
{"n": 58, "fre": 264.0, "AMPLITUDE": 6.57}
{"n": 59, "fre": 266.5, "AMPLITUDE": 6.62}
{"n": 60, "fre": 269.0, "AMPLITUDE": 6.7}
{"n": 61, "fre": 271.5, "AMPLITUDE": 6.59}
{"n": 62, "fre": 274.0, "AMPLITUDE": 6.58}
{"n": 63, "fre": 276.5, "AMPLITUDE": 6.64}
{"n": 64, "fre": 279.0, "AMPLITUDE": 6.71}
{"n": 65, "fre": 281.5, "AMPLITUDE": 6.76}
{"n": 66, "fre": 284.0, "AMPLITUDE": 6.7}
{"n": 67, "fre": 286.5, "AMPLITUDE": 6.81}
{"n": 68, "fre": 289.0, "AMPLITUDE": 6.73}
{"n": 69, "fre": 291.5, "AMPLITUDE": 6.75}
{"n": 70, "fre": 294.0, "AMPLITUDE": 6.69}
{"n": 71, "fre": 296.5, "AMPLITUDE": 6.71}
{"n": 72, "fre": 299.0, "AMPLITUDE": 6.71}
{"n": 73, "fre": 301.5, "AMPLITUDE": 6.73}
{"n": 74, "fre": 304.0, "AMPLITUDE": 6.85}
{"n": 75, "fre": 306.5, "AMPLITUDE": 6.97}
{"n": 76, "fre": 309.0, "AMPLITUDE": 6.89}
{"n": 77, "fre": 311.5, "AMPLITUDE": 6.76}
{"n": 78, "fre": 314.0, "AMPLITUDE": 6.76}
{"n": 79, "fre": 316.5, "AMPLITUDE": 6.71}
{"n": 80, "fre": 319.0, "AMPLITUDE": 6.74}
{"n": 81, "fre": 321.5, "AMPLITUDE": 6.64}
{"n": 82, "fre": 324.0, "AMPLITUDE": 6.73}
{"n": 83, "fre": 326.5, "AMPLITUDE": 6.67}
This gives 6.3 Hz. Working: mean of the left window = 6.25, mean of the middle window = 5.75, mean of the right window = 6.7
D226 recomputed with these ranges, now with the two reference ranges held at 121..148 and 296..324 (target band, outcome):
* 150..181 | -0.9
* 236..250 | 1.9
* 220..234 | 2.3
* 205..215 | -1.0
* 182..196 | -2.5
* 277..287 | -0.3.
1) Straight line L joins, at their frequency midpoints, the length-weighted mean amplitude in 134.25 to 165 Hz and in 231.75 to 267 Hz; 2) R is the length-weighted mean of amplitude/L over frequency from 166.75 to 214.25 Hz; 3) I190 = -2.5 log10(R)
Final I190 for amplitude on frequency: -0.25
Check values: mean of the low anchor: 4.67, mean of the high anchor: 5.77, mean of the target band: 6.44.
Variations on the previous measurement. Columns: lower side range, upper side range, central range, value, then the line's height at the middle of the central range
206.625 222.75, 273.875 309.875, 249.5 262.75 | 0.03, 6.49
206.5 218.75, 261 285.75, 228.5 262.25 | 0.17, 6.5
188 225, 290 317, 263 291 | 0.00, 6.66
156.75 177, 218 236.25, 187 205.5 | -0.21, 5.45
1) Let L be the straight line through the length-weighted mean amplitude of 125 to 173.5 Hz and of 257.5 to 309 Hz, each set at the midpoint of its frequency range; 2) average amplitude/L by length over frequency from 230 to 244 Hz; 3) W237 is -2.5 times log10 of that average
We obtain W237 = 0.249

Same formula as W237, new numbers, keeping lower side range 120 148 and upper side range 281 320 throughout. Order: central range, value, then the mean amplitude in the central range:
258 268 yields -0.02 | 6.53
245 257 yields 0.05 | 6.04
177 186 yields -0.16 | 6.59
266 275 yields -0.02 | 6.62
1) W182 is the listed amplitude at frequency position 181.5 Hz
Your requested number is 6.6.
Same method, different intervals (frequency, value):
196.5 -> 6.71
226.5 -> 5.03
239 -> 4.94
